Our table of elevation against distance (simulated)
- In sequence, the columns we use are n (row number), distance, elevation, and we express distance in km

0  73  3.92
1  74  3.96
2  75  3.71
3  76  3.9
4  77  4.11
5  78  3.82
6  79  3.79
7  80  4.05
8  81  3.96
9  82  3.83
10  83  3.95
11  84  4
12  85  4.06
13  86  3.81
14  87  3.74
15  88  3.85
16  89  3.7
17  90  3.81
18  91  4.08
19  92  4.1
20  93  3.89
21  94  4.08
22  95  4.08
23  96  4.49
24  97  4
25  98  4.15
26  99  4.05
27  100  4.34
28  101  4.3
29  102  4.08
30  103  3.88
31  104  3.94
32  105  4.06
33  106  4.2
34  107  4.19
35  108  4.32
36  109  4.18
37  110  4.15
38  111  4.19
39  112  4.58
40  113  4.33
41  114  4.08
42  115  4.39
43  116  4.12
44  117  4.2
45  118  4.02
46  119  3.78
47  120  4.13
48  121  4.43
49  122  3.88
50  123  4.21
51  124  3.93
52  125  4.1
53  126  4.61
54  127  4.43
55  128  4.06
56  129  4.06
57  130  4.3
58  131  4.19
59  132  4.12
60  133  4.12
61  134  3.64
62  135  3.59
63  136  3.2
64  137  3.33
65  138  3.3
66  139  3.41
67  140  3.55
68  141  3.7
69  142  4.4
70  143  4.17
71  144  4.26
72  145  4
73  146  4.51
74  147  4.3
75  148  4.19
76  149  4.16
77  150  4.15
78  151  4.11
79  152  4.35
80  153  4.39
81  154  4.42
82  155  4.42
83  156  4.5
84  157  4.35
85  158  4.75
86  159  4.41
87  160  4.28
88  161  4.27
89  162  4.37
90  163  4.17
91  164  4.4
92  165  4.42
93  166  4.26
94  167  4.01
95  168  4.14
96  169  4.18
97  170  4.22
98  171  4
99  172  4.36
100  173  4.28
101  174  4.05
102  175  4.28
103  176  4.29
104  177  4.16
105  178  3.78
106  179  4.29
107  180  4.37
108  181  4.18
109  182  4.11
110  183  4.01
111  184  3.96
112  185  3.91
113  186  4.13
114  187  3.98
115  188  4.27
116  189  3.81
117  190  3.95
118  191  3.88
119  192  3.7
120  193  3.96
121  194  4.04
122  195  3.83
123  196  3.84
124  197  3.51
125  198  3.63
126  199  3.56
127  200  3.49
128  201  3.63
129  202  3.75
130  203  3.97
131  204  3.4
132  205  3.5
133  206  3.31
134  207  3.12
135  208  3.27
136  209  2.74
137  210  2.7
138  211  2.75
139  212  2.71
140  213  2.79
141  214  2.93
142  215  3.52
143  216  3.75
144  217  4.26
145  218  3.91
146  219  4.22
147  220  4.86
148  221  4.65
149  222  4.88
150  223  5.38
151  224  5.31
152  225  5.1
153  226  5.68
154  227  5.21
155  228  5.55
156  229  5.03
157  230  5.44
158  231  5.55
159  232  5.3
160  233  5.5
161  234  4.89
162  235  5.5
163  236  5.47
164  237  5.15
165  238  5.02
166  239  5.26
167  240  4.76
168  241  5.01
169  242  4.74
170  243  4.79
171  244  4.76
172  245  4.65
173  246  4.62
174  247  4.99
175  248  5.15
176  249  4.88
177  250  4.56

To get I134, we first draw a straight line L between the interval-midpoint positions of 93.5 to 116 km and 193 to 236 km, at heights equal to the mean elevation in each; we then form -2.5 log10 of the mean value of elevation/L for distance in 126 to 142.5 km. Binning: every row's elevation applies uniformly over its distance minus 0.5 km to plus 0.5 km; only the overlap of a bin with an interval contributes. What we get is 0.09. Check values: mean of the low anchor 4.18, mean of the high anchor 4.16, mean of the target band 3.86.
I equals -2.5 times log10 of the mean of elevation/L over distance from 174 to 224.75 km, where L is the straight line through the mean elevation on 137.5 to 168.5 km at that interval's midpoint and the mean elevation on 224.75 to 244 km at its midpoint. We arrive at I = 0.23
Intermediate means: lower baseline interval 4.2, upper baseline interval 5.2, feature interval 3.85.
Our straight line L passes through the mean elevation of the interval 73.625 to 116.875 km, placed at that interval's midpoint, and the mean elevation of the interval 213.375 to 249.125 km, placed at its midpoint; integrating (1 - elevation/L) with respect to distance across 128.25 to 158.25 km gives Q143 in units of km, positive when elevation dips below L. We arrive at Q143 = 1.98 km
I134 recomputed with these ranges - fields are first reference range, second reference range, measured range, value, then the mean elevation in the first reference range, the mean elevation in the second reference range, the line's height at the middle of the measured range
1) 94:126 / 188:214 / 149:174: -0.14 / 4.16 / 3.48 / 3.77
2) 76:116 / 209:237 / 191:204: 0.19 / 4.07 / 4.53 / 4.44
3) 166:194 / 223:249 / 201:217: 0.38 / 4.09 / 5.14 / 4.63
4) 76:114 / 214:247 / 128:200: 0.10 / 4.06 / 4.9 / 4.49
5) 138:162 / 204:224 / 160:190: -0.04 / 4.2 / 3.68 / 4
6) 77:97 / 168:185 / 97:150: -0.01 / 3.96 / 4.15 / 4.04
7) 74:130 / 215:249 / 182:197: 0.18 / 4.08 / 4.96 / 4.67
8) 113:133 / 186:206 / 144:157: -0.07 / 4.16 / 3.77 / 4.02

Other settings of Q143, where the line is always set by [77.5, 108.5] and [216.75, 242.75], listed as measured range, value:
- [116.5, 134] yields 0.5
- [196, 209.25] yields 3.8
